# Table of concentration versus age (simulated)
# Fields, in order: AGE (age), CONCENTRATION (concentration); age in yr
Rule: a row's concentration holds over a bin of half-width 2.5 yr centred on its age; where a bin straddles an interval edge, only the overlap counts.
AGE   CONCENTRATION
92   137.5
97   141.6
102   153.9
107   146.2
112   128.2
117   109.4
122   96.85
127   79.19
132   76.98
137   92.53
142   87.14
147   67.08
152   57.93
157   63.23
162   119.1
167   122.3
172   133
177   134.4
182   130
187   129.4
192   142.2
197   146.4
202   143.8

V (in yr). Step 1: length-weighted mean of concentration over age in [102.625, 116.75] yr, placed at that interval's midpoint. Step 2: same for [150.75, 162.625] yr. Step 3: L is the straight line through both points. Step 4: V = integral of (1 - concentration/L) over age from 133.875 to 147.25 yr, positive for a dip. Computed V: 1.6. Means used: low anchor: 135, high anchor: 76.3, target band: 84.6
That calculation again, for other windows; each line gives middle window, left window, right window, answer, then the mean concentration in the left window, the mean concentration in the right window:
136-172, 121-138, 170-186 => 6.40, 84.9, 132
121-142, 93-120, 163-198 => 7.61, 135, 133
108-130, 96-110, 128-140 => 1.92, 147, 84.2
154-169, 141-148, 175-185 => 0.76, 77.1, 132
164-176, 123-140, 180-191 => -1.03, 84.3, 131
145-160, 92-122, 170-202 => 7.83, 133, 137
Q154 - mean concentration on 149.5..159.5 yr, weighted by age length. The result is 60.6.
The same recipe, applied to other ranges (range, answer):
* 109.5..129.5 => 103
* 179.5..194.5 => 134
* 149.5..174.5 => 99.1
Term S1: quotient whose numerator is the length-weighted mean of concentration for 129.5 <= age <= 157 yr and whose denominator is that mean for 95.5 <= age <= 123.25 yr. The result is 0.58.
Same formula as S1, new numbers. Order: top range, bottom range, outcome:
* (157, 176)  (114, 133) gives 1.27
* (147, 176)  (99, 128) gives 0.81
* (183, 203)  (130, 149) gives 1.71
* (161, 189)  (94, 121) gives 0.96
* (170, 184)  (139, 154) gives 1.84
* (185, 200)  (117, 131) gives 1.54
